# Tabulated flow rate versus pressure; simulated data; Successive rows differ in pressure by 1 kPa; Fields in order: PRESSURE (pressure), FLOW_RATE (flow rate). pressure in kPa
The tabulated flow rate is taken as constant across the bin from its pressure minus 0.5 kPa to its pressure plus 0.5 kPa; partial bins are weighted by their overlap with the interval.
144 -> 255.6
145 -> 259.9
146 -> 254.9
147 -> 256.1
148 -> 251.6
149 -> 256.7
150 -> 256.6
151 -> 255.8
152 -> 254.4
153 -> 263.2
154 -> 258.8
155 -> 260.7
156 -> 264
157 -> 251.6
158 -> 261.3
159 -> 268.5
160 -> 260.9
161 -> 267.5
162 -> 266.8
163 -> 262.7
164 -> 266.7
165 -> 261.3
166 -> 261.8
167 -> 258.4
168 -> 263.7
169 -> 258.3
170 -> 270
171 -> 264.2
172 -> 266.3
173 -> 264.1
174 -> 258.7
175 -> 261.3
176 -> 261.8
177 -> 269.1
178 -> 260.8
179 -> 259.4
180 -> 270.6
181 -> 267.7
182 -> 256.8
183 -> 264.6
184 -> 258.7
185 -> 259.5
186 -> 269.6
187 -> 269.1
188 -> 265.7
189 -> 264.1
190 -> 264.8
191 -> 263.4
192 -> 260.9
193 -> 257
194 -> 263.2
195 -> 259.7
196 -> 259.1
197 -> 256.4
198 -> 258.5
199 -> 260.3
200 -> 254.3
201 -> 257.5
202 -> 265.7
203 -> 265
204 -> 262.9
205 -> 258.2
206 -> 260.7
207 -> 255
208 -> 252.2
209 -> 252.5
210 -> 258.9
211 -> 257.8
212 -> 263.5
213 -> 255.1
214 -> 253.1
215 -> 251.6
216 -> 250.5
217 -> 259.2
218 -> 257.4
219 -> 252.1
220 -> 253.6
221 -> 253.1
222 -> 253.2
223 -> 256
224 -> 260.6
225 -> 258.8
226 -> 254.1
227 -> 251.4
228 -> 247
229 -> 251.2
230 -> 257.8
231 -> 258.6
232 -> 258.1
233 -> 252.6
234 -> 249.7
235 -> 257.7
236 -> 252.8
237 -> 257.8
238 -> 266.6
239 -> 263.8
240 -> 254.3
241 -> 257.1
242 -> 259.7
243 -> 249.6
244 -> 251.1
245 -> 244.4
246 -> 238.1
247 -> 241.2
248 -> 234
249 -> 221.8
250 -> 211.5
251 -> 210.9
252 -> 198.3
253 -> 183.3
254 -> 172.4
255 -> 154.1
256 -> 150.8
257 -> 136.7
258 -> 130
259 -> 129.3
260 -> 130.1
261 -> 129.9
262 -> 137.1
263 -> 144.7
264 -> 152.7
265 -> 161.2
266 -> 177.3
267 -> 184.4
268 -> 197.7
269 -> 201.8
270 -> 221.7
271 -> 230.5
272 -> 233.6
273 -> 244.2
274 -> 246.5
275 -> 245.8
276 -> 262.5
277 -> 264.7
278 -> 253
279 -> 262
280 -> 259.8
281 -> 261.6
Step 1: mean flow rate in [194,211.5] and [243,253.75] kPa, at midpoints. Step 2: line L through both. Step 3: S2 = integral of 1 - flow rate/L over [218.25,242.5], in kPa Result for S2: -1.9 kPa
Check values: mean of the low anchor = 259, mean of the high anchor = 223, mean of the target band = 256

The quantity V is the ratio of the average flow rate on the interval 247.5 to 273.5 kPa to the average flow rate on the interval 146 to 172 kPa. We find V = 0.7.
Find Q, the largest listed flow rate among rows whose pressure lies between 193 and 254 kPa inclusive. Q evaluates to 266.6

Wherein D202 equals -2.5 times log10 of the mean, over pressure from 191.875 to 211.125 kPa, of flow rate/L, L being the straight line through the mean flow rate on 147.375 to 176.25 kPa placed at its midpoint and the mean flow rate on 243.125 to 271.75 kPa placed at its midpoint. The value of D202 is -0.13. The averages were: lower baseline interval 261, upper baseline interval 186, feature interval 259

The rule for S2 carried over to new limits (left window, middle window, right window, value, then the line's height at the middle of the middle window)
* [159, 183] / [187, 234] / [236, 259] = -3.6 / 239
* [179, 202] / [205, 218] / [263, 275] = -0.5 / 246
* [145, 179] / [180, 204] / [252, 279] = -2.2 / 240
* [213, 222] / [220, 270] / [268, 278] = 6.0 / 246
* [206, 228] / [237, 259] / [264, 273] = 0.9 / 222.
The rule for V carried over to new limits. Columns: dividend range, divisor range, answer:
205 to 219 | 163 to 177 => 0.97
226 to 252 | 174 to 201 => 0.94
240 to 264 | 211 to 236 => 0.76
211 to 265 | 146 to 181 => 0.86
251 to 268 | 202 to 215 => 0.61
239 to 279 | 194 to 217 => 0.80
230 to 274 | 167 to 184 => 0.80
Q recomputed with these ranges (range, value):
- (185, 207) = 269.6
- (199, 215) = 265.7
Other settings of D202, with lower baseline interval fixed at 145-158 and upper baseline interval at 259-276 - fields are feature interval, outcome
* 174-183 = -0.093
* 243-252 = -0.145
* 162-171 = -0.062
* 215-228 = -0.174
